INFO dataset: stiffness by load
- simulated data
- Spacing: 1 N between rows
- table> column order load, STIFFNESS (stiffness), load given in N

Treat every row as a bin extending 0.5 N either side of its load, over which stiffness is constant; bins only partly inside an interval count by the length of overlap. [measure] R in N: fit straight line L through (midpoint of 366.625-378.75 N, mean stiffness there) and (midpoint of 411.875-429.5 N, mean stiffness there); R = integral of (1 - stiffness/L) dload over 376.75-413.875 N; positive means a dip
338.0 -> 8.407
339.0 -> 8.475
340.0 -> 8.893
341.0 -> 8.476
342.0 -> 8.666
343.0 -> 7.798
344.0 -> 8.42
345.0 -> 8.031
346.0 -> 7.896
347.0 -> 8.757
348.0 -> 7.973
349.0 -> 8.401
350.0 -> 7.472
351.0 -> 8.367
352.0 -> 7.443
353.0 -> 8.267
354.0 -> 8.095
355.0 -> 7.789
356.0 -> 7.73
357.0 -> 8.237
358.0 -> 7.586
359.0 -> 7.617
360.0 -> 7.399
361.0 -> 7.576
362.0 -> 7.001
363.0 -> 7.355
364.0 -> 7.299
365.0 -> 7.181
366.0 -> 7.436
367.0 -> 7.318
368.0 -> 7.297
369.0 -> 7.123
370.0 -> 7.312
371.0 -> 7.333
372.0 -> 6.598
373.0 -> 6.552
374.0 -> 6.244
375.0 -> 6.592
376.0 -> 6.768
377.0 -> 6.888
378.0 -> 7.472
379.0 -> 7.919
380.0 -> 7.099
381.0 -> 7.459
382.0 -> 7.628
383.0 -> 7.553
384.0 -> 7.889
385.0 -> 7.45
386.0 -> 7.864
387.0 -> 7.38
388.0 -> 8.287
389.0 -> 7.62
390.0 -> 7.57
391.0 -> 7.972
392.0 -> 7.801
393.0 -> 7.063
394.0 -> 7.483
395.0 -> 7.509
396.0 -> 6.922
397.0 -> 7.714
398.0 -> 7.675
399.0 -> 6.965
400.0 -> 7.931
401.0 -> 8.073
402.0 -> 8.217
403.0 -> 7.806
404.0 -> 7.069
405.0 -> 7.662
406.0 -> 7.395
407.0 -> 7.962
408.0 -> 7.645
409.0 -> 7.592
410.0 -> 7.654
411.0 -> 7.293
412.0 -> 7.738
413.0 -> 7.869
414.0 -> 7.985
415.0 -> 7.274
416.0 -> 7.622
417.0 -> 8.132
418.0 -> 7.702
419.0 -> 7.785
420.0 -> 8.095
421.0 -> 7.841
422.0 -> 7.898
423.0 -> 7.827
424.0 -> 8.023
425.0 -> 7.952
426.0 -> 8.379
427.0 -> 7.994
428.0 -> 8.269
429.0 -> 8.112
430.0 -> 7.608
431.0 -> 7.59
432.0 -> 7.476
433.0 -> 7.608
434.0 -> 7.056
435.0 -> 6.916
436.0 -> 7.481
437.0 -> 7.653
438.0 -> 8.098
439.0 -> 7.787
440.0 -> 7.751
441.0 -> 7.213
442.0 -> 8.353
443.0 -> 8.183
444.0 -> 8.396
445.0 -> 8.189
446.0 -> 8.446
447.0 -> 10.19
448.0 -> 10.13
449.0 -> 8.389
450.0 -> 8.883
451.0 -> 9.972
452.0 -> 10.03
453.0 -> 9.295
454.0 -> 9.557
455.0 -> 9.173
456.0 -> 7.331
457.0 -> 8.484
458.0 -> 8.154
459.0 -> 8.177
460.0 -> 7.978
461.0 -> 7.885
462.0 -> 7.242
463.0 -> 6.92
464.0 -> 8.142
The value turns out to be -1.0 N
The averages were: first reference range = 6.97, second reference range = 7.92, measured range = 7.61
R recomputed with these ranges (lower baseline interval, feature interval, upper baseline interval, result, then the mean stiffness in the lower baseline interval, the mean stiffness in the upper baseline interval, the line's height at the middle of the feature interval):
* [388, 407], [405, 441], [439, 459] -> 1.8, 7.61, 8.71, 8.15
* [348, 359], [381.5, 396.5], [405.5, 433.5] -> 0.5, 7.93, 7.8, 7.86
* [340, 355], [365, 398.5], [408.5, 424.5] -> 2.6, 8.16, 7.77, 7.97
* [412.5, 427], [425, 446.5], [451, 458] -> 1.4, 7.89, 8.99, 8.4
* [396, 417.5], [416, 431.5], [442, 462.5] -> 0.2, 7.66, 8.7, 8.05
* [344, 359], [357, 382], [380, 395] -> 1.9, 8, 7.62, 7.81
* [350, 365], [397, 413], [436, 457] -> 1.0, 7.67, 8.62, 8.18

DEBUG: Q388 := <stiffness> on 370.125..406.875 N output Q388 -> 7.43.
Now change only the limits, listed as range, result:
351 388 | 7.41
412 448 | 7.94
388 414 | 7.63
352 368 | 7.58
